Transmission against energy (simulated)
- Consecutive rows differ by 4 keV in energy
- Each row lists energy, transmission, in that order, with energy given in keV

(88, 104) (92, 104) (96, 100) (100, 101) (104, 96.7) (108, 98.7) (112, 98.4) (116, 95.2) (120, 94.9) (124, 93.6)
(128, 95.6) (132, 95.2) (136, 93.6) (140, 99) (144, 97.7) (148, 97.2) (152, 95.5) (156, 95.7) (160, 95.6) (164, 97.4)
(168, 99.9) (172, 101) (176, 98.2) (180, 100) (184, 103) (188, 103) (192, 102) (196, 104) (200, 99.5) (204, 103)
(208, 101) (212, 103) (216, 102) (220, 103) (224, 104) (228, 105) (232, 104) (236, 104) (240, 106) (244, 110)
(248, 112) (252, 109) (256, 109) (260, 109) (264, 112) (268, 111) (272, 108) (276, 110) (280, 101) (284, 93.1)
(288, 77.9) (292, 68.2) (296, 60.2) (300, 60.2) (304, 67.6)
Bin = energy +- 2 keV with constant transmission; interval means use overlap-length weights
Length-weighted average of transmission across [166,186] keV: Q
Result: 100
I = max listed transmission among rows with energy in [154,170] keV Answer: 99.9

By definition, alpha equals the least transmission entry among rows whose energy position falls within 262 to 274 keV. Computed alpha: 108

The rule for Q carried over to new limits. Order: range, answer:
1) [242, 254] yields 110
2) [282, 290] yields 85.5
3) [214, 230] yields 104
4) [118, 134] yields 94.8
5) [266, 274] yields 110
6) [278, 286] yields 97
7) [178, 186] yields 102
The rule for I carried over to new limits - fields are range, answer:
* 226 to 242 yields 106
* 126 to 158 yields 99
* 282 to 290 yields 93.1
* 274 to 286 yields 110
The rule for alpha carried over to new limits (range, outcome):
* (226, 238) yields 104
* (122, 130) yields 93.6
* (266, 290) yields 77.9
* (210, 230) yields 102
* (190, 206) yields 99.5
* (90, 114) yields 96.7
